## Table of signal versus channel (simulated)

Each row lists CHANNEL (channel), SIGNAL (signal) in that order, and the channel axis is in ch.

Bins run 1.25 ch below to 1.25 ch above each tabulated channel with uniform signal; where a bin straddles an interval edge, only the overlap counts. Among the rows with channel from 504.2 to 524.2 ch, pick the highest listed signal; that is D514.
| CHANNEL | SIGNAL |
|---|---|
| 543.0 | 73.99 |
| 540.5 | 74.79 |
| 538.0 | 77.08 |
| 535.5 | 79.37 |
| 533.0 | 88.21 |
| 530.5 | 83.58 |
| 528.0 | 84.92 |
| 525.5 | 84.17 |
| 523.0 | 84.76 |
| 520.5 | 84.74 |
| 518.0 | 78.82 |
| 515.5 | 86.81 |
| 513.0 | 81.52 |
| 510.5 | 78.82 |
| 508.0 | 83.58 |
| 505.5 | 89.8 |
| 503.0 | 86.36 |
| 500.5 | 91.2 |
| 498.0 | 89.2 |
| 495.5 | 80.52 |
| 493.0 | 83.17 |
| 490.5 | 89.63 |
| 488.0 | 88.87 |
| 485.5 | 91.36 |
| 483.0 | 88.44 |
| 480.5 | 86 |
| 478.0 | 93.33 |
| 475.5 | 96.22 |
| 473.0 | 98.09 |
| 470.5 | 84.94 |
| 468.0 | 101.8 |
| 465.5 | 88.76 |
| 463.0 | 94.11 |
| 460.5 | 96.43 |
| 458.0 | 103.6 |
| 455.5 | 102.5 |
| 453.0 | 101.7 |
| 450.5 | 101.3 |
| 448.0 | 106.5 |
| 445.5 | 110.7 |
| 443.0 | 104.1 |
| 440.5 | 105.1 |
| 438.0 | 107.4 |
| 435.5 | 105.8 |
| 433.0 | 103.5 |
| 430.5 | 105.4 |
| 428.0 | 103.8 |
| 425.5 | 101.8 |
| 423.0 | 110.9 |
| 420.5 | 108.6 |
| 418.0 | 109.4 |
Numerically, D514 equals 89.8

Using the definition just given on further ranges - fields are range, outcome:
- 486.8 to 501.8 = 91.2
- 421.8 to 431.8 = 110.9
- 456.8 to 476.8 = 103.6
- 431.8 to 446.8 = 110.7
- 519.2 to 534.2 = 88.21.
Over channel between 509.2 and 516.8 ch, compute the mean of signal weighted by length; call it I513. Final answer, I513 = 82.4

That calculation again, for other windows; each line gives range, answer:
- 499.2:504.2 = 88.8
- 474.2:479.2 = 94.8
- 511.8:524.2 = 83.3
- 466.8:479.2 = 94.9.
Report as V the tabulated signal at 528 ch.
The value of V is 84.92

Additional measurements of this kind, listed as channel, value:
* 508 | 83.58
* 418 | 109.4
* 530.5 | 83.58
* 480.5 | 86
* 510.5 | 78.82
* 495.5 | 80.52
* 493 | 83.17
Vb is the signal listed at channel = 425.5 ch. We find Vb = 101.8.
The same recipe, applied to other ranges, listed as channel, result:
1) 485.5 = 91.36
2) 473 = 98.09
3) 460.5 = 96.43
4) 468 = 101.8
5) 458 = 103.6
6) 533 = 88.21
